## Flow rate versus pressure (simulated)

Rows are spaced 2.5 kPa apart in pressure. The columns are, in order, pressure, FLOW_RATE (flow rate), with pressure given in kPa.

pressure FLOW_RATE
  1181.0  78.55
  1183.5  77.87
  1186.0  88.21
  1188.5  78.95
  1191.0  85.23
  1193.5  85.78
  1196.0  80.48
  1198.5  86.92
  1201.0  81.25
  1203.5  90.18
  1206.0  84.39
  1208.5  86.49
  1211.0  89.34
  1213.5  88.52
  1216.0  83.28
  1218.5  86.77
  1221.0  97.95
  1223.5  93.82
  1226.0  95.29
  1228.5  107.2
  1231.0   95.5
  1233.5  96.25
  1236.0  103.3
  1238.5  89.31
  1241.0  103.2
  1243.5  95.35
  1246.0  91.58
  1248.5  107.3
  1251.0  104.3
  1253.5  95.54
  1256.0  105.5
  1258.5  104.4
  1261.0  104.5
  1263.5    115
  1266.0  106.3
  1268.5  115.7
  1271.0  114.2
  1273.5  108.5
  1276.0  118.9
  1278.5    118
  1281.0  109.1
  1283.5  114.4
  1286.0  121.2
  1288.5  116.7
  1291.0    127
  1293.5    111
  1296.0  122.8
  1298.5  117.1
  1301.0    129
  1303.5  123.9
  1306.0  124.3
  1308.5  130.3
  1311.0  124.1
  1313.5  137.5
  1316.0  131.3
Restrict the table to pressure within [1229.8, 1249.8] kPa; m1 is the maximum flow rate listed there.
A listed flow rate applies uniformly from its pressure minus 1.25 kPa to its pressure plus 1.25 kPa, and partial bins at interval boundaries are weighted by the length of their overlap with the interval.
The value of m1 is 107.3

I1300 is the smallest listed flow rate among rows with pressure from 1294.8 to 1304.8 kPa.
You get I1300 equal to 117.1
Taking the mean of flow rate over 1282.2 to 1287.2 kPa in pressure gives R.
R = 118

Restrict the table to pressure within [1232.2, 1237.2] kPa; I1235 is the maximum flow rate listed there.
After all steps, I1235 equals 103.3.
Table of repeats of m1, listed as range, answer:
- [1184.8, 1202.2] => 88.21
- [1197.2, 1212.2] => 90.18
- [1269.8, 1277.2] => 118.9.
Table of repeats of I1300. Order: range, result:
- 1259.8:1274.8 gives 104.5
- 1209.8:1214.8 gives 88.52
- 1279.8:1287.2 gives 109.1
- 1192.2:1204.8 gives 80.48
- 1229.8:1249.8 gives 89.31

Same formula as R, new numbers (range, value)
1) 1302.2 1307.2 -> 124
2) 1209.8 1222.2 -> 89.1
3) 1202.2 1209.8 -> 87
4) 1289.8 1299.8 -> 119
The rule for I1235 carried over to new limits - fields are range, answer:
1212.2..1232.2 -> 107.2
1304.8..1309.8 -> 130.3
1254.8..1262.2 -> 105.5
